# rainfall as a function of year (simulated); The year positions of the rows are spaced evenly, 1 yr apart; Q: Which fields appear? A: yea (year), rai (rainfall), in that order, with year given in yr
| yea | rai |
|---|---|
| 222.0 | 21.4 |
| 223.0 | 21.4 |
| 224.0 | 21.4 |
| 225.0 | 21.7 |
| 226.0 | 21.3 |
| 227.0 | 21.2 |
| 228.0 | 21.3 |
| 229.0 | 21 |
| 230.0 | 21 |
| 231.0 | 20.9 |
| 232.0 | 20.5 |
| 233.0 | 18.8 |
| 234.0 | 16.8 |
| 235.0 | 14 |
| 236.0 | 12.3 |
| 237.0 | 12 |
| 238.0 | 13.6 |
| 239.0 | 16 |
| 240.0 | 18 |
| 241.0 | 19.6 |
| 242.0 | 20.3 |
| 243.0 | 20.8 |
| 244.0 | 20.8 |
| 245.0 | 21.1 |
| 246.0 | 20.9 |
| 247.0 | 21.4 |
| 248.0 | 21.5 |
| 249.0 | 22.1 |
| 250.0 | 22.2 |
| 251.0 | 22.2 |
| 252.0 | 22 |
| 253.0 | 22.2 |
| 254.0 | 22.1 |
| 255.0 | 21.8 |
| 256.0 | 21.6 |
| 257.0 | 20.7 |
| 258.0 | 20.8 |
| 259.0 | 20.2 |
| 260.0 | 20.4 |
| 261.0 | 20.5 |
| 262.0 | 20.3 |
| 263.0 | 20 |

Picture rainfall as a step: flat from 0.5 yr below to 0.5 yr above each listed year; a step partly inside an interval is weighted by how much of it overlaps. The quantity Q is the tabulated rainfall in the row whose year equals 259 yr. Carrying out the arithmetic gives 20.2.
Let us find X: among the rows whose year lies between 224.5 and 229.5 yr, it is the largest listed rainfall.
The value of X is 21.7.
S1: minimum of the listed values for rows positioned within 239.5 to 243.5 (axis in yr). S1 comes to 18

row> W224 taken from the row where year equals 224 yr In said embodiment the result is 21.4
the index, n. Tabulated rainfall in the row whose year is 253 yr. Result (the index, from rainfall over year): 22.2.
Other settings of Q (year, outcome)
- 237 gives 12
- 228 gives 21.3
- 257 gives 20.7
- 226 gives 21.3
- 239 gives 16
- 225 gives 21.7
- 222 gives 21.4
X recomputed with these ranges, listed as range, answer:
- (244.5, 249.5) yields 22.1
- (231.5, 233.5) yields 20.5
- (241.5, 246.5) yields 21.1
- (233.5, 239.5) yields 16.8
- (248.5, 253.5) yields 22.2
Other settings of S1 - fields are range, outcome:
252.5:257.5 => 20.7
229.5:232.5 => 20.5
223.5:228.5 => 21.2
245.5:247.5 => 20.9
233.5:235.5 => 14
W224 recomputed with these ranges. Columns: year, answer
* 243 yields 20.8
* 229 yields 21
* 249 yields 22.1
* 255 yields 21.8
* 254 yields 22.1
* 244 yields 20.8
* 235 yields 14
